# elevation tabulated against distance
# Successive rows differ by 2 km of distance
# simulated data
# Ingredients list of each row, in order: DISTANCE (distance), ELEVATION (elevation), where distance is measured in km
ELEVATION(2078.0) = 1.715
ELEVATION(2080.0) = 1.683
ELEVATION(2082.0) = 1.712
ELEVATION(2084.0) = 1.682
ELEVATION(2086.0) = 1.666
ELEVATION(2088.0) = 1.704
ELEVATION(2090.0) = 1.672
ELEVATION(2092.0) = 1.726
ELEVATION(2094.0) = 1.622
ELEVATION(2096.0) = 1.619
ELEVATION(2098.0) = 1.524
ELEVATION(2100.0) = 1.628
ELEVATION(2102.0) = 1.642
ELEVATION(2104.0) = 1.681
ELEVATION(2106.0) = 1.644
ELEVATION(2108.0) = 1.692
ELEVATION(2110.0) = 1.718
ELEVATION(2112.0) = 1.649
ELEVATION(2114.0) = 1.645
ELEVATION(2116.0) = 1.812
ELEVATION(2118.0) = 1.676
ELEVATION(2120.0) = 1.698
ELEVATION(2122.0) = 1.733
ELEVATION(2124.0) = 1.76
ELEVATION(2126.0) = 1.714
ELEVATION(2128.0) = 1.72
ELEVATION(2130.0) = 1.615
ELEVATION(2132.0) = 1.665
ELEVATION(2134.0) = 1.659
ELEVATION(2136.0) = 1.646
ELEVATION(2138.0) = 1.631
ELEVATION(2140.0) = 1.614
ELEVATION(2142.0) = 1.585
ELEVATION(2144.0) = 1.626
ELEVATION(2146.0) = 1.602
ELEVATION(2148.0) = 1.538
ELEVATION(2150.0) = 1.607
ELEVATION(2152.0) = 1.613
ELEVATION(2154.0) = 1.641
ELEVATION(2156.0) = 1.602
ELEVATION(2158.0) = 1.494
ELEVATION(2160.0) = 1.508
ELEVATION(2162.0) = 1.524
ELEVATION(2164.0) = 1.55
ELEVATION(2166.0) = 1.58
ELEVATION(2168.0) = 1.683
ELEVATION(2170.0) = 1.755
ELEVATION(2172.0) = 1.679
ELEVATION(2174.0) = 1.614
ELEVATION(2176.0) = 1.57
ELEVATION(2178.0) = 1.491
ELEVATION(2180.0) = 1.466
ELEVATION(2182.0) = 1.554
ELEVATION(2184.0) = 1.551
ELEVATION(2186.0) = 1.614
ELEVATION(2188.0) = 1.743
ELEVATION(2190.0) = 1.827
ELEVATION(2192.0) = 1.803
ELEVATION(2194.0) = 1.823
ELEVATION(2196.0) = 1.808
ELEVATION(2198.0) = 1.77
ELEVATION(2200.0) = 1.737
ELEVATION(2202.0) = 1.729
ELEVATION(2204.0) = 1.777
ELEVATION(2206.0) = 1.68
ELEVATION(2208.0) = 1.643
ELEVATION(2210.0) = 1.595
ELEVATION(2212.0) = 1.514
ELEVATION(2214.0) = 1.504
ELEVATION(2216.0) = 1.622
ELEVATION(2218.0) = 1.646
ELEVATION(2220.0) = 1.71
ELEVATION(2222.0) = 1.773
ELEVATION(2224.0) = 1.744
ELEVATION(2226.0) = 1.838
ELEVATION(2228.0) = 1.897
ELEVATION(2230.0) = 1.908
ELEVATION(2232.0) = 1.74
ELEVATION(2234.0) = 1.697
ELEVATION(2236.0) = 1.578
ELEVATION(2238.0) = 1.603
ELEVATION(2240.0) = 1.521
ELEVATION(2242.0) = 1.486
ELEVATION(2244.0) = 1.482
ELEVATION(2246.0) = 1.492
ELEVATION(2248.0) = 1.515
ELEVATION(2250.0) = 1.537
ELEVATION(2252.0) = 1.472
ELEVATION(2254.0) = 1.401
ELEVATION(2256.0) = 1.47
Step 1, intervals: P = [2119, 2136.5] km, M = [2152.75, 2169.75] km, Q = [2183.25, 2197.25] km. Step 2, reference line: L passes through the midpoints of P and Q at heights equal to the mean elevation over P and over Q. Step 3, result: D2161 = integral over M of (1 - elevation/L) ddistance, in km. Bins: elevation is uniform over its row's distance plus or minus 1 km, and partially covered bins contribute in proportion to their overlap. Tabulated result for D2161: 1.36 km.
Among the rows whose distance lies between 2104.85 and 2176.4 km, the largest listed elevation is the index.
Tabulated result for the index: 1.812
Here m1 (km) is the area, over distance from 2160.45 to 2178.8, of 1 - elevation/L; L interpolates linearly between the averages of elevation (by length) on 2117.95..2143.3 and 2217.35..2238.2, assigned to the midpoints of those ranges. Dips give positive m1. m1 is 1.0 km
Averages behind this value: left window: 1.67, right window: 1.75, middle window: 1.6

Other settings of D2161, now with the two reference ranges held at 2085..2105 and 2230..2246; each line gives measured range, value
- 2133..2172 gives 0.58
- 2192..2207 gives -1.39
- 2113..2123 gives -0.44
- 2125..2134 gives -0.22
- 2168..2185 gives 0.32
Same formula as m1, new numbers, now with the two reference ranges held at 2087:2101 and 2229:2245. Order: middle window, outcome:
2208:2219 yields 0.32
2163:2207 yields -1.09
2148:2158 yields 0.24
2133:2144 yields 0.07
